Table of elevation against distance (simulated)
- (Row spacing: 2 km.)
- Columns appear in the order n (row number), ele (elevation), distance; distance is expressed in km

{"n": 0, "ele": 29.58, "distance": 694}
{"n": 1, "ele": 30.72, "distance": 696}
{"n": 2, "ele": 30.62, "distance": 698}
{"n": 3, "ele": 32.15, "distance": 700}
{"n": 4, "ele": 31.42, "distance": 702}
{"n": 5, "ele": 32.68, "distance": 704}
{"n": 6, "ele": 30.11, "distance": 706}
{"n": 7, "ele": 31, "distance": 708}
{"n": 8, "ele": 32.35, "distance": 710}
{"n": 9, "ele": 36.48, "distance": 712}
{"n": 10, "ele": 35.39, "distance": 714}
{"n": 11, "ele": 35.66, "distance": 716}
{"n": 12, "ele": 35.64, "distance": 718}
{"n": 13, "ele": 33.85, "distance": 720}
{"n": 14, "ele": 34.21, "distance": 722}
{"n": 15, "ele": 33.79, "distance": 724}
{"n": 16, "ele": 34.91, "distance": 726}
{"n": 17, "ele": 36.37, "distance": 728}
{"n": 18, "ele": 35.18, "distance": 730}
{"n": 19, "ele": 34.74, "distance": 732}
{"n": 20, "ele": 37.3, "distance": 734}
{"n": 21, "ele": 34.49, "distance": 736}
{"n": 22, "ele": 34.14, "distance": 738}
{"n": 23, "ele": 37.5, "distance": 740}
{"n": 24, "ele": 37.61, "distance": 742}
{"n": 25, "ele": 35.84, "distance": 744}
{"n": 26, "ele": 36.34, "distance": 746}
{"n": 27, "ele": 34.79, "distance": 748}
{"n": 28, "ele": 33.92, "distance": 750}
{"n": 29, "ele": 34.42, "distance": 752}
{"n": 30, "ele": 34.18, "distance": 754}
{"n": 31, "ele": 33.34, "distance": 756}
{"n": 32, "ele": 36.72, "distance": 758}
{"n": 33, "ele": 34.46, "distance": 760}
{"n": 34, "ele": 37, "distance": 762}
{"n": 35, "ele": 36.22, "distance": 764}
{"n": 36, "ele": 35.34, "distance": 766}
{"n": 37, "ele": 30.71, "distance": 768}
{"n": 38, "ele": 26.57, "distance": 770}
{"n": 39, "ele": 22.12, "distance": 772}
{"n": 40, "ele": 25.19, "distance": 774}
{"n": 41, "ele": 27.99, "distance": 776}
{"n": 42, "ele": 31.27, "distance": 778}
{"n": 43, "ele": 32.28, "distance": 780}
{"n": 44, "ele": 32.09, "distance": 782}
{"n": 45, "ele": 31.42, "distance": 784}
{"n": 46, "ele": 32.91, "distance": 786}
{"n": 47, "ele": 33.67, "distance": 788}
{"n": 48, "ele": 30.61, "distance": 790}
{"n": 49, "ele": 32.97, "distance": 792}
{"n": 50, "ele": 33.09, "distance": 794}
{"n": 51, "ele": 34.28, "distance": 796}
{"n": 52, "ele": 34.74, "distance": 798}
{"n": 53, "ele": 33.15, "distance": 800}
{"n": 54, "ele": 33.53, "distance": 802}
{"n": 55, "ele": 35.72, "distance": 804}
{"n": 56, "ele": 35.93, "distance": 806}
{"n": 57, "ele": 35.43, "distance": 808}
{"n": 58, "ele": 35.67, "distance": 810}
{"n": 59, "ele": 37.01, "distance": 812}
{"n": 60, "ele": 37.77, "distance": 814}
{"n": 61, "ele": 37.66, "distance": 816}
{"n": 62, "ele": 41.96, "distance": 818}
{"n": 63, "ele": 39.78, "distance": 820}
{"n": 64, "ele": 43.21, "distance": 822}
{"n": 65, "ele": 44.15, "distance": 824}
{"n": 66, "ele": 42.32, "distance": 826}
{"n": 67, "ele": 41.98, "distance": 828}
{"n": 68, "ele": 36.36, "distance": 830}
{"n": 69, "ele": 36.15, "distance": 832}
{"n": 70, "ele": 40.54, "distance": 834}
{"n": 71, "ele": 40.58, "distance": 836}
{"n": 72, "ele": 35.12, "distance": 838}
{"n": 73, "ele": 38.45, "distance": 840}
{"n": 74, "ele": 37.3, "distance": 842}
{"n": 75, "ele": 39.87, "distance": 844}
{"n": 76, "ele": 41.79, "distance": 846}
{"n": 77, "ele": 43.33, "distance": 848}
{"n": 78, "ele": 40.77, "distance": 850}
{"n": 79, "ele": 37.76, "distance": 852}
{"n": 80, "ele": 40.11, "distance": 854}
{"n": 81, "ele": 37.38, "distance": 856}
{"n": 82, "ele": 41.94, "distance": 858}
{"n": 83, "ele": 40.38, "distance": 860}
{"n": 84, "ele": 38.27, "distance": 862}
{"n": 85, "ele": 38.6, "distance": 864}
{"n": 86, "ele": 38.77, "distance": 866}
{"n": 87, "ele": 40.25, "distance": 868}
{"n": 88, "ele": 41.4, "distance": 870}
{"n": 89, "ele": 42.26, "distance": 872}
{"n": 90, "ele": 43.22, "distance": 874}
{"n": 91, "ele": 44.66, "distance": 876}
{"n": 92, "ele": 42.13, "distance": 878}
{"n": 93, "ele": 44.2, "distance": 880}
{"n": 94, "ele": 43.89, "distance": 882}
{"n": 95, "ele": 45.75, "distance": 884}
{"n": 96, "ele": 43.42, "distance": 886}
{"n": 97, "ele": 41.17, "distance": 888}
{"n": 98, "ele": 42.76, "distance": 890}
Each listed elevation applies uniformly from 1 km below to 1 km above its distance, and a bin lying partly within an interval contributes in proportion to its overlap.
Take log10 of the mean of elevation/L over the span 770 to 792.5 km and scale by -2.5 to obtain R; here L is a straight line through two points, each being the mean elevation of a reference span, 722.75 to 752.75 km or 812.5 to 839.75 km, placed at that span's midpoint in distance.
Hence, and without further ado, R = 0.24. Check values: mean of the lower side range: 35.4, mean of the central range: 30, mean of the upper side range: 39.7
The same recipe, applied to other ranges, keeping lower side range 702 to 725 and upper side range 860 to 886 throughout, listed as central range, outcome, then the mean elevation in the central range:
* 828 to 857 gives 0.04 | 39.1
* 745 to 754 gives 0.02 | 34.8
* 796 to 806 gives 0.11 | 34.4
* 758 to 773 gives 0.13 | 32.1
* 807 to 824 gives 0.00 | 38.9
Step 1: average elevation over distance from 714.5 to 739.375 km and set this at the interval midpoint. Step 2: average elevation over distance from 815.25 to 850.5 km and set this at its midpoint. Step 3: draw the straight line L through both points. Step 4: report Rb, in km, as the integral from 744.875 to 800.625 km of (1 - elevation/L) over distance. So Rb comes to 6.9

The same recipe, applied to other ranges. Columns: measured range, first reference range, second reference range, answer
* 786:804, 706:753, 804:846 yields 2.0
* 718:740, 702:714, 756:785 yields -1.9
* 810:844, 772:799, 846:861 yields -2.3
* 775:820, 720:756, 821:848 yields 4.6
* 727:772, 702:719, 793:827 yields 0.5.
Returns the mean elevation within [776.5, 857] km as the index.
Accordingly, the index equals 36.9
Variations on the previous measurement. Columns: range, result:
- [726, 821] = 34.2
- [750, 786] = 31.9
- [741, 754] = 35.4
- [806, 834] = 39.1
